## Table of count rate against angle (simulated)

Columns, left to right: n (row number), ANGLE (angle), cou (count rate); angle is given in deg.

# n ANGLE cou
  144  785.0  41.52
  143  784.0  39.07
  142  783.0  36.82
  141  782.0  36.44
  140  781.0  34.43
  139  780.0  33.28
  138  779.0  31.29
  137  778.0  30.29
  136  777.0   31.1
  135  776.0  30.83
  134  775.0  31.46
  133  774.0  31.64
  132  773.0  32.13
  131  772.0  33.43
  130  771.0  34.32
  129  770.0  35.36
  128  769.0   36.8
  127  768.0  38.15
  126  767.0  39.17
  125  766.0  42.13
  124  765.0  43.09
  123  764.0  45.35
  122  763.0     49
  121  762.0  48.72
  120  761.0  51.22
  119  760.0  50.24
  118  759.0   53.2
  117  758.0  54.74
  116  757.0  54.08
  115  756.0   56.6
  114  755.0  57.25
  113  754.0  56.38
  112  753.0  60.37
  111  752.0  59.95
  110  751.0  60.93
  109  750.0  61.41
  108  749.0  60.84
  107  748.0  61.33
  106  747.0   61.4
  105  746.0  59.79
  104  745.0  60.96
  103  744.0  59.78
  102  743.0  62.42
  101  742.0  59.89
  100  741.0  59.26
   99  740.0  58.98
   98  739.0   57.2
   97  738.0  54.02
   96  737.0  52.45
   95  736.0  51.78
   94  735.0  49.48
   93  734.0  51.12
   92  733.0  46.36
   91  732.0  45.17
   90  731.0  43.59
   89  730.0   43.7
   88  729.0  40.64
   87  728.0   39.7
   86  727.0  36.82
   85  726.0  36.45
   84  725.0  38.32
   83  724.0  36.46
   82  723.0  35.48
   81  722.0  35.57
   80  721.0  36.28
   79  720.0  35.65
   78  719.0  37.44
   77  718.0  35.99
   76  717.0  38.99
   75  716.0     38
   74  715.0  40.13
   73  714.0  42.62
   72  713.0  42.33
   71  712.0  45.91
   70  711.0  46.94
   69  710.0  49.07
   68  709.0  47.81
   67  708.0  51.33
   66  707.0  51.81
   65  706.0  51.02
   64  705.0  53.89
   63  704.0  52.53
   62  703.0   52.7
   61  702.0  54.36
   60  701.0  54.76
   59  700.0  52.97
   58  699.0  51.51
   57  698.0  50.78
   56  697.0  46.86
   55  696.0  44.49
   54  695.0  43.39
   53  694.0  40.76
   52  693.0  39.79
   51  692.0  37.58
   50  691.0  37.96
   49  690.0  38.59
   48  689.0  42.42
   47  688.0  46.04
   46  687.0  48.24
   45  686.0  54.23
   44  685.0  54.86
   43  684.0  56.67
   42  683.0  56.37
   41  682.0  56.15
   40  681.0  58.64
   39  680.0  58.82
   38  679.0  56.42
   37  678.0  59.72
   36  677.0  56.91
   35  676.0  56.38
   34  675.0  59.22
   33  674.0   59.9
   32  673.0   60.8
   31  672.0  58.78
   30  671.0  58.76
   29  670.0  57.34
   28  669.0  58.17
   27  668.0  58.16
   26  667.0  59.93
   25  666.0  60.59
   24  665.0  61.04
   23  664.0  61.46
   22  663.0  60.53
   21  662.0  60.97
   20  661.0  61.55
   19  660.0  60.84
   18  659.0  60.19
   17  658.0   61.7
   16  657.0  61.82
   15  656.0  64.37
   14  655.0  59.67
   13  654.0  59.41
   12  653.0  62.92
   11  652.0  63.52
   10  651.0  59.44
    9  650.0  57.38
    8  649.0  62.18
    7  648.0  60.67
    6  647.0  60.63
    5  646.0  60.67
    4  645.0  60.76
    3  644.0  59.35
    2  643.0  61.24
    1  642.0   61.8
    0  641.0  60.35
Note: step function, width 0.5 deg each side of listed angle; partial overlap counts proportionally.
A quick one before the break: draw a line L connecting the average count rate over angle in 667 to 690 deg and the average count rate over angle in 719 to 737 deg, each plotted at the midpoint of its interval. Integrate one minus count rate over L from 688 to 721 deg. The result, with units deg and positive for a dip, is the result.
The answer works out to 2.06 deg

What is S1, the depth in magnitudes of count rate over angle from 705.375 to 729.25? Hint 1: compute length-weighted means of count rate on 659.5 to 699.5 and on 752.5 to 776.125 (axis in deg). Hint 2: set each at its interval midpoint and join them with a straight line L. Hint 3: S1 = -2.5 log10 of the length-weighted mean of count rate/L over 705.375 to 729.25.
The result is 0.20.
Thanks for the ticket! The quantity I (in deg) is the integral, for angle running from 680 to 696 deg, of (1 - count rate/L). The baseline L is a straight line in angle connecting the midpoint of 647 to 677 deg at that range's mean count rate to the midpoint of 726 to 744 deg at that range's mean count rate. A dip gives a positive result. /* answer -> 2.5 deg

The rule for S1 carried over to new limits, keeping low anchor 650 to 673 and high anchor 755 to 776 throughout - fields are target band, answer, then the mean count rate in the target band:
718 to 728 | 0.341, 36.6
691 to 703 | 0.162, 46.9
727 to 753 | -0.152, 54.3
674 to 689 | 0.035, 55.3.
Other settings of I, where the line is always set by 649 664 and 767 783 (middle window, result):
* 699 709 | -0.5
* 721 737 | 0.7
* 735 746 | -4.2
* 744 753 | -4.7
